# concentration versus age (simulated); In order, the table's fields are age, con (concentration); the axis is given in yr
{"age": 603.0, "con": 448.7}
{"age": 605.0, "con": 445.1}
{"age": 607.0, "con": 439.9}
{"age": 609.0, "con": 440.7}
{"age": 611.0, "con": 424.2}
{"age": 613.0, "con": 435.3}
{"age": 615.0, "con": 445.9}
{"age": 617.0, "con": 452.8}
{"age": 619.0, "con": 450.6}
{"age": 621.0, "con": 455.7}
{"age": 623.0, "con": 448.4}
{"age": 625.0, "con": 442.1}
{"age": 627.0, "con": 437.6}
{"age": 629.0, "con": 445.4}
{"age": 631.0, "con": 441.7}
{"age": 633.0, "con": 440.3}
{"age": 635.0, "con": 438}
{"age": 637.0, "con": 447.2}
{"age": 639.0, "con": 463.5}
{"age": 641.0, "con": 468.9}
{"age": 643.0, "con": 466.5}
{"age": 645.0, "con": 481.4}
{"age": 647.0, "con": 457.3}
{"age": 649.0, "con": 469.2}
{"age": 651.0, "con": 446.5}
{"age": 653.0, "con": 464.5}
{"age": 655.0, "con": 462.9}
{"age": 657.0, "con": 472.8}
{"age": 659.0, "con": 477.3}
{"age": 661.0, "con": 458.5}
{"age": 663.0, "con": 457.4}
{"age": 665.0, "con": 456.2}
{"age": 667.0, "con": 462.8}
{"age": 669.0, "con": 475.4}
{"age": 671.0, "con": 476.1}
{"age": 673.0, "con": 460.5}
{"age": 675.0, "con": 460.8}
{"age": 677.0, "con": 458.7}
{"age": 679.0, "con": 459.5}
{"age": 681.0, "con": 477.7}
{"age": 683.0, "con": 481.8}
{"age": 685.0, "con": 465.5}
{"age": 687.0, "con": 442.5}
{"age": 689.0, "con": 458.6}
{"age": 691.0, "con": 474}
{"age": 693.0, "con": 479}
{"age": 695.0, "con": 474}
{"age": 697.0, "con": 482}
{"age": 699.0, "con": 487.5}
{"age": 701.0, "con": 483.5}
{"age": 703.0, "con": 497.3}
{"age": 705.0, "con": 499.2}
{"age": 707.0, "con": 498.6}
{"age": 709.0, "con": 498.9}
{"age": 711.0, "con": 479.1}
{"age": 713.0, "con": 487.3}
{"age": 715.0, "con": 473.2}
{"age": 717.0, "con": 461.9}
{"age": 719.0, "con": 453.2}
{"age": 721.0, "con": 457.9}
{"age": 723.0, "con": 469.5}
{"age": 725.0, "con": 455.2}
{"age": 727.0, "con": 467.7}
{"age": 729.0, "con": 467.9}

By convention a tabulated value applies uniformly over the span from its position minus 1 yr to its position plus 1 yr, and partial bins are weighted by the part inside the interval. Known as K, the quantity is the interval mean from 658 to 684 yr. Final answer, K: 466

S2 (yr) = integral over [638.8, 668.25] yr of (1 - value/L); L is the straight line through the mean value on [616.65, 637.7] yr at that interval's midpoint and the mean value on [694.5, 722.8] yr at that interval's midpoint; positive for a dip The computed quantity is -0.5 yr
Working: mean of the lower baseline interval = 445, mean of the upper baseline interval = 481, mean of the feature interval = 464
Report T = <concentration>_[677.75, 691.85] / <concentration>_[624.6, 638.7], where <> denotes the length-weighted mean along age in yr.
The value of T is 1.1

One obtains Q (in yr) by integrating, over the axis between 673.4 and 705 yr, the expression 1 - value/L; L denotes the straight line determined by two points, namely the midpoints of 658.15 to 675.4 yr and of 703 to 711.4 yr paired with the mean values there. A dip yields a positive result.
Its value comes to 0.6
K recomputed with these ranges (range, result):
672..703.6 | 471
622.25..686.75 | 460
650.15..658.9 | 464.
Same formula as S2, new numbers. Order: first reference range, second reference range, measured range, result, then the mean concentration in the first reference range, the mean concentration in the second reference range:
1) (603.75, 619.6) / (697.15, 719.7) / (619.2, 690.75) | 0.2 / 442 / 484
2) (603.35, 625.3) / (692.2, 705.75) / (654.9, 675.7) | 0.2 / 444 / 486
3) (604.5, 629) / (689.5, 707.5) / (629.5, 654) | 0.0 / 443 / 485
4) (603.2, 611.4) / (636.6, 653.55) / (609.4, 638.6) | 0.4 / 440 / 463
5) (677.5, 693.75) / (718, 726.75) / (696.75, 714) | -1.0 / 467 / 460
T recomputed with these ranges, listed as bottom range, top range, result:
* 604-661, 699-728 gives 1.06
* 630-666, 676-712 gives 1.04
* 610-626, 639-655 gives 1.05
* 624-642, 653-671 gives 1.04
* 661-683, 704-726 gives 1.02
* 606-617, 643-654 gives 1.06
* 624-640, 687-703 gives 1.07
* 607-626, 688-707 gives 1.09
